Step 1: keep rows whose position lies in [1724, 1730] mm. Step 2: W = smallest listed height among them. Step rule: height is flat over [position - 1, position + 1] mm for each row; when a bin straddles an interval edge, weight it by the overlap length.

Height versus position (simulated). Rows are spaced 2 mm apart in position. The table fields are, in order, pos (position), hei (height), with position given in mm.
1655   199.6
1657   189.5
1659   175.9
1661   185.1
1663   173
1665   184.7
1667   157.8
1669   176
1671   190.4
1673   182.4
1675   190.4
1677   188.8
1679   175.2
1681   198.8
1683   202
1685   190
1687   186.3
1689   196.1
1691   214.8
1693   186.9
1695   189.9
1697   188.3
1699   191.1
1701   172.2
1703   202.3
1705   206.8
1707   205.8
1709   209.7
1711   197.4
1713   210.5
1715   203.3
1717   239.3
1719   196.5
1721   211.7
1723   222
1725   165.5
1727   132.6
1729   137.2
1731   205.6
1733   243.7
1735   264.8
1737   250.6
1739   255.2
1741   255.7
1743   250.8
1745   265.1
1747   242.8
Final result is 132.6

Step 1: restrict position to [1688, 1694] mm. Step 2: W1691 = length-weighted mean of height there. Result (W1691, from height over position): 199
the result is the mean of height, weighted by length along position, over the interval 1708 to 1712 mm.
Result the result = 204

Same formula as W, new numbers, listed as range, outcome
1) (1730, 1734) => 205.6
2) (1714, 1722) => 196.5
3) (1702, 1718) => 197.4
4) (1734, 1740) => 250.6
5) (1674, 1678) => 188.8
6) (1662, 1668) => 157.8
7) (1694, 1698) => 188.3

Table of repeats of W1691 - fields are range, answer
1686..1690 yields 191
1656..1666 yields 182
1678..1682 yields 187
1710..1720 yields 209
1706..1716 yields 205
